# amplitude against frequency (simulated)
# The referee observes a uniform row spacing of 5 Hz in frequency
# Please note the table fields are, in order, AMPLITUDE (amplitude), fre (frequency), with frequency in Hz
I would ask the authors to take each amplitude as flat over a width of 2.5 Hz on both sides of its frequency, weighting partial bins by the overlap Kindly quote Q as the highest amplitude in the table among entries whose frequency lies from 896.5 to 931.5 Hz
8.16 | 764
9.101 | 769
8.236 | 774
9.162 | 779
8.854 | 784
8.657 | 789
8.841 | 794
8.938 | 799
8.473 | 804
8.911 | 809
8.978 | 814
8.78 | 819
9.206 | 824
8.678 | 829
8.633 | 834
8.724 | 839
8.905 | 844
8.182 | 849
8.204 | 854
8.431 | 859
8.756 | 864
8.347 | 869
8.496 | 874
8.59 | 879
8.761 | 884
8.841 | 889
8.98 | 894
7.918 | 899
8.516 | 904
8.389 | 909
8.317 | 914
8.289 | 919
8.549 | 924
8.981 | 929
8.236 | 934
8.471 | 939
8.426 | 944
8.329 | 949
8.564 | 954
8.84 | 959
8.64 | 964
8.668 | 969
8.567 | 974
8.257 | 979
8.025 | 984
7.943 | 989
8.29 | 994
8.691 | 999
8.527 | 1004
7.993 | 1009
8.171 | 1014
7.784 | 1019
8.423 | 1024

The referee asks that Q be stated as 8.981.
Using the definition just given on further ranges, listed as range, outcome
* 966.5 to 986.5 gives 8.668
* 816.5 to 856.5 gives 9.206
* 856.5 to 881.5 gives 8.756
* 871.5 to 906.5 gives 8.98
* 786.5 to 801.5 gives 8.938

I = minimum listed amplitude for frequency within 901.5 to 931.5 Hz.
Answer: 8.289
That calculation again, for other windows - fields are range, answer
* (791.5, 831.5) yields 8.473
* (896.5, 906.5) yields 7.918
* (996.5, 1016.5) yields 7.993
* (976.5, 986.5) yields 8.025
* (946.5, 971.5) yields 8.329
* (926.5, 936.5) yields 8.236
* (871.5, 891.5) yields 8.496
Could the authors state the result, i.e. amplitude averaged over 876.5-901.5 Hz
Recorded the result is 8.62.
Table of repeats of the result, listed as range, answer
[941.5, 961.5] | 8.54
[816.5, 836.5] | 8.82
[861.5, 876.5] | 8.53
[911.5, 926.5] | 8.38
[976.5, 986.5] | 8.14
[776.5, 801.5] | 8.89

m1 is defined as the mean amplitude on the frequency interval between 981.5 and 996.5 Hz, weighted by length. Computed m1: 8.09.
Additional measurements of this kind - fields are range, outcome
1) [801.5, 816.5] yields 8.79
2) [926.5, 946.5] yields 8.53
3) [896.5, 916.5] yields 8.29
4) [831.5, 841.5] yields 8.68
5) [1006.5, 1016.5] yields 8.08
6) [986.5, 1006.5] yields 8.36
